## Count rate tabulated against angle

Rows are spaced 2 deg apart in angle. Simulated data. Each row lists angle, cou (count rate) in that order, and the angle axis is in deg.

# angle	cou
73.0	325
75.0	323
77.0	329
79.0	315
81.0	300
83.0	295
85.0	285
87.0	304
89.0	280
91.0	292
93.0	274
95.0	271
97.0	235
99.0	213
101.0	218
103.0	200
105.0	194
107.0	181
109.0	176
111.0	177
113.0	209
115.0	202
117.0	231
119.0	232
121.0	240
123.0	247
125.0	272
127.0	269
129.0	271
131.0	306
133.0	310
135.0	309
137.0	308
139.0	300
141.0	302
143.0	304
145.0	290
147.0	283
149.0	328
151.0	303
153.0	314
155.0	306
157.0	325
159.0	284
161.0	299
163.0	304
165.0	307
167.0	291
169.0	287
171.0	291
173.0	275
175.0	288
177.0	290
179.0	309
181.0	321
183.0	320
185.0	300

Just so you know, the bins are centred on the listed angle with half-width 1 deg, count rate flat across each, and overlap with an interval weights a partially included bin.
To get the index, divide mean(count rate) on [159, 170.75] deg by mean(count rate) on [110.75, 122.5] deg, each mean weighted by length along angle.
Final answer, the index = 1.35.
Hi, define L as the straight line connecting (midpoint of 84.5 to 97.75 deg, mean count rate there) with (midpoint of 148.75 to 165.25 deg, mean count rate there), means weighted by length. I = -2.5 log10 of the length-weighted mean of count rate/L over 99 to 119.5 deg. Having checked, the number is 0.38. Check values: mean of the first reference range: 278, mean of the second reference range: 307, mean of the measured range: 202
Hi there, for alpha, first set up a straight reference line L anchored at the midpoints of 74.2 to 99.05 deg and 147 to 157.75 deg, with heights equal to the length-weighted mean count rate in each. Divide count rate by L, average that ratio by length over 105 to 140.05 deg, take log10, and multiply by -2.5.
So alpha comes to 0.214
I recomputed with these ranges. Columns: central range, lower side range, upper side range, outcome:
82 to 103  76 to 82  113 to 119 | 0.07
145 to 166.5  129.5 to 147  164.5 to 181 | -0.02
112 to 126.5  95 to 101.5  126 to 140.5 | 0.15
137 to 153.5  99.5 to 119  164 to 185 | -0.19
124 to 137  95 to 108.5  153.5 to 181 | -0.17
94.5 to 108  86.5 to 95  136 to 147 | 0.32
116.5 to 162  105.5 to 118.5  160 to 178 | -0.19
